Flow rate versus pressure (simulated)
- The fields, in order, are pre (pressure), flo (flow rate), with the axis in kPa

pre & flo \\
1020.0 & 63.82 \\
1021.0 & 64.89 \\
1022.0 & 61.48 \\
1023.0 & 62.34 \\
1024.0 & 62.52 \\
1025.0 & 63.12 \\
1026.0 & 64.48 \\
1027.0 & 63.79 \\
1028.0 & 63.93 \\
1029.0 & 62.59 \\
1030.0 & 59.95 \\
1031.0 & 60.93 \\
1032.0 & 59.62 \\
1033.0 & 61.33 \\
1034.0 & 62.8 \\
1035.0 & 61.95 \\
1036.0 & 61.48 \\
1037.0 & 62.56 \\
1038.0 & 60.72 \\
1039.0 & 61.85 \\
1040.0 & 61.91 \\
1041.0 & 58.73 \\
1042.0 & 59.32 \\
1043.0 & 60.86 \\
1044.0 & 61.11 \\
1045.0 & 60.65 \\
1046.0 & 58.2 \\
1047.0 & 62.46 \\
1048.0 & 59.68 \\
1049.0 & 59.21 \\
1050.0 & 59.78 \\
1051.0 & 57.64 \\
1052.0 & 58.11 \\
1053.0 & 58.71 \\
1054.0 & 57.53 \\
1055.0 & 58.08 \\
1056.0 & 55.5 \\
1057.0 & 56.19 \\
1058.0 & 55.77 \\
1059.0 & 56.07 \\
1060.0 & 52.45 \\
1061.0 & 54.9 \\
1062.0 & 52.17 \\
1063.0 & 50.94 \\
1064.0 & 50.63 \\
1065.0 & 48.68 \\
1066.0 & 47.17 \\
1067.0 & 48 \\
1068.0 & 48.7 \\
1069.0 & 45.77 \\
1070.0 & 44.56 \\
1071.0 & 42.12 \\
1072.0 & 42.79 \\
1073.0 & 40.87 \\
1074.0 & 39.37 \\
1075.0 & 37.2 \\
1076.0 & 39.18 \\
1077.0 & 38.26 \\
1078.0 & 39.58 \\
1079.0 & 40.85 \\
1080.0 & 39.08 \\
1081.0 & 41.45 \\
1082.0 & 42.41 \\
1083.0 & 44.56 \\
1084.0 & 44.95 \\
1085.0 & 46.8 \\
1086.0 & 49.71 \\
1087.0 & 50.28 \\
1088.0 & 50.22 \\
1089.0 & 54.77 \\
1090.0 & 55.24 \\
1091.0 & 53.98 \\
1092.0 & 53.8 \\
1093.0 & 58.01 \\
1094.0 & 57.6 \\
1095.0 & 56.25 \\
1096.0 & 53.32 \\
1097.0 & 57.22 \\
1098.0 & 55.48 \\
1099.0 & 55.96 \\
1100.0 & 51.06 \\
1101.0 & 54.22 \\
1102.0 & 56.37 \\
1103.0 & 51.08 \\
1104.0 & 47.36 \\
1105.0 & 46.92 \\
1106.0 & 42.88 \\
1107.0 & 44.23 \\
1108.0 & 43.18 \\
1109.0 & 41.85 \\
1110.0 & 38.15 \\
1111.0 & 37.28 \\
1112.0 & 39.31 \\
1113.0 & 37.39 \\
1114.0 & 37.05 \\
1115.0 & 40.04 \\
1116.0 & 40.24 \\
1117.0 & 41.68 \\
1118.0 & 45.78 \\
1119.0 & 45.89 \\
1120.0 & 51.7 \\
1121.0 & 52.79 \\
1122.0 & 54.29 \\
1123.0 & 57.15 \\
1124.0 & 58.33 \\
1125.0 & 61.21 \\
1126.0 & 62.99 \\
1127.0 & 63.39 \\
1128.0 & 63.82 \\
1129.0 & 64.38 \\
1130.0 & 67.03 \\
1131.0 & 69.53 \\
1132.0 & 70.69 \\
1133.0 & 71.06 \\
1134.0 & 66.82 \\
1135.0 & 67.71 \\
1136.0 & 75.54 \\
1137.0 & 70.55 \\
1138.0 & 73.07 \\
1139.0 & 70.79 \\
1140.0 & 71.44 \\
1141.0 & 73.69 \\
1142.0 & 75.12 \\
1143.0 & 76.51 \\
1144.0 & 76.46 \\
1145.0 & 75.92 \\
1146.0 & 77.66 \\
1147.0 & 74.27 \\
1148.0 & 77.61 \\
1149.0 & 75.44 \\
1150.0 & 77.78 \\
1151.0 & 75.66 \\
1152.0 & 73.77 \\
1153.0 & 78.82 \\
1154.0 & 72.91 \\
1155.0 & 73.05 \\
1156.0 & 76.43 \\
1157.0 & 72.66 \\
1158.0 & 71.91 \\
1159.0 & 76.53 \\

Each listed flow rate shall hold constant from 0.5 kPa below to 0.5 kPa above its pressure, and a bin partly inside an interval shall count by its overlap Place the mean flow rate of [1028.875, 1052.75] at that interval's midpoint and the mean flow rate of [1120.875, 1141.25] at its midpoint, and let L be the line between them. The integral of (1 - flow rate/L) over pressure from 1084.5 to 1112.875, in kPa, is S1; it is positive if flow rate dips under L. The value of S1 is 6.3 kPa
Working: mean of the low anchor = 60.5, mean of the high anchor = 66.2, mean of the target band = 49.9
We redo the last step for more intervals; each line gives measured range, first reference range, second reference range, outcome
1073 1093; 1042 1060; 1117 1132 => 4.39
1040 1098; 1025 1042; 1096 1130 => 5.21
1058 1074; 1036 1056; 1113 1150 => 3.25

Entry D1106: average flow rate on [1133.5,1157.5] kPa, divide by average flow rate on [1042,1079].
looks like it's 1.44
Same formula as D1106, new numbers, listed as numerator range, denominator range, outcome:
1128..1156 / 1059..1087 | 1.61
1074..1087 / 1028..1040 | 0.69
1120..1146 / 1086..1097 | 1.24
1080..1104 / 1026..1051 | 0.84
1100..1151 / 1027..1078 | 1.08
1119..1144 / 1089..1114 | 1.34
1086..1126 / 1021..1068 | 0.85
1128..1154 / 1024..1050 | 1.19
